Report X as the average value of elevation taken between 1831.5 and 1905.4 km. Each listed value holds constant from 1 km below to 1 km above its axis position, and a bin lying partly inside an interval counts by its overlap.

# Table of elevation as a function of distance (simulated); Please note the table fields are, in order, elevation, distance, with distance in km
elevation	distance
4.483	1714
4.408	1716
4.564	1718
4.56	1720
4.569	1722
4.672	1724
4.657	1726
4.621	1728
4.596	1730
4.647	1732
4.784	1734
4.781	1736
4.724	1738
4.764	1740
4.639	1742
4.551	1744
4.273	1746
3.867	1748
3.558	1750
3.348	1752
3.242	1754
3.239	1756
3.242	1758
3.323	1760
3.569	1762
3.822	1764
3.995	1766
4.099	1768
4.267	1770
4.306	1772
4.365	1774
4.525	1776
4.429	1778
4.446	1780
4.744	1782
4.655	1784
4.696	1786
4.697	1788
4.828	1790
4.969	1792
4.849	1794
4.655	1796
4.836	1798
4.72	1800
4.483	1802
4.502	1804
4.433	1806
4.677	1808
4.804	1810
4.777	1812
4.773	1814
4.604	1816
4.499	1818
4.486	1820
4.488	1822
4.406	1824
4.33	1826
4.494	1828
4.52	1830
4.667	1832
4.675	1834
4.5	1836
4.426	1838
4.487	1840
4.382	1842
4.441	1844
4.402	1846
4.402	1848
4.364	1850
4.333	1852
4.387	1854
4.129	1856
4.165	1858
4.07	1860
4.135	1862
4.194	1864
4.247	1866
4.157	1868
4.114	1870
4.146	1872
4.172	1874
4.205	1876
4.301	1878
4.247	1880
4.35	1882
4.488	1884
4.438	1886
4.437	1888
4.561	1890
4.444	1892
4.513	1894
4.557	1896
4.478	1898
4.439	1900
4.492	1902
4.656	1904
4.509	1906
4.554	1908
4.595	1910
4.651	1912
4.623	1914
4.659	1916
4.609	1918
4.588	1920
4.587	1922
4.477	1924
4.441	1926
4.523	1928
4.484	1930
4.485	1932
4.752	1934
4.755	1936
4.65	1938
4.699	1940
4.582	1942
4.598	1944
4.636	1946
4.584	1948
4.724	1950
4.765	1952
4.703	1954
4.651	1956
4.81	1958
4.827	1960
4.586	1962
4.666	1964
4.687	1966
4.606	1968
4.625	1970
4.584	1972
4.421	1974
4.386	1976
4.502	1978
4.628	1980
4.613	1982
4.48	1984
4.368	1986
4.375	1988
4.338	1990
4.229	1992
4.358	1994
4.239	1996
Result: 4.37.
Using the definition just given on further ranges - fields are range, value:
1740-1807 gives 4.26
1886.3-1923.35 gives 4.55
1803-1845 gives 4.54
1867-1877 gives 4.16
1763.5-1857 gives 4.51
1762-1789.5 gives 4.37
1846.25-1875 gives 4.22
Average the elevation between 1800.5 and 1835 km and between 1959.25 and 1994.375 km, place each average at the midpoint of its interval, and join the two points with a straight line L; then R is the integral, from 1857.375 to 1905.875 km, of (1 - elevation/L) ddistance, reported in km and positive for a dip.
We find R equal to 2.23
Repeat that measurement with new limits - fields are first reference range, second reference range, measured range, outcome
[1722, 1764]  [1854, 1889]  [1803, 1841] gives -3.14 km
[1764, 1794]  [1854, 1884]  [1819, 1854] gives -1.21 km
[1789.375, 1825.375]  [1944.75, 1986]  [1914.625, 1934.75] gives 0.29 km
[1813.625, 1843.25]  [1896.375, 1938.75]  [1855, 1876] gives 1.76 km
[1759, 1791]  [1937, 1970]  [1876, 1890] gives 0.45 km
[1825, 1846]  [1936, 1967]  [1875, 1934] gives 1.31 km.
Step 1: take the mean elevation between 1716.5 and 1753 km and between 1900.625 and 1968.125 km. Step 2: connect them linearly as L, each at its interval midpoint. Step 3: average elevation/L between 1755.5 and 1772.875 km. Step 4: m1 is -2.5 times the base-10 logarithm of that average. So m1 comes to 0.19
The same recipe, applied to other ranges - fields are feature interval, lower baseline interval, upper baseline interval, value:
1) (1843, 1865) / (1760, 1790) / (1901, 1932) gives 0.04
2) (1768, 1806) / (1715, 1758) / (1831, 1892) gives -0.07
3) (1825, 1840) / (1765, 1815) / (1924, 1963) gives 0.02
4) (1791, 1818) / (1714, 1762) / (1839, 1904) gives -0.10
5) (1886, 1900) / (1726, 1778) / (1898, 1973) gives 0.00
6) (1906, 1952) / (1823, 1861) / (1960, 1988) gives -0.02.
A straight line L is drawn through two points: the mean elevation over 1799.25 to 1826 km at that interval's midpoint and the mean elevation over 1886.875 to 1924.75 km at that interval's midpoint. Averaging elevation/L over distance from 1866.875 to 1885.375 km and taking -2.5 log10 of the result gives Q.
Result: 0.08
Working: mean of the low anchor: 4.58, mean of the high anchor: 4.55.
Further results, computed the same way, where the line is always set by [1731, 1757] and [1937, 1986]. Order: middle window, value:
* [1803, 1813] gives -0.08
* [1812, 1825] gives -0.06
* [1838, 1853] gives 0.00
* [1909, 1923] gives -0.02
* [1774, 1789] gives -0.08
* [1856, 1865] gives 0.07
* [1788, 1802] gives -0.12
